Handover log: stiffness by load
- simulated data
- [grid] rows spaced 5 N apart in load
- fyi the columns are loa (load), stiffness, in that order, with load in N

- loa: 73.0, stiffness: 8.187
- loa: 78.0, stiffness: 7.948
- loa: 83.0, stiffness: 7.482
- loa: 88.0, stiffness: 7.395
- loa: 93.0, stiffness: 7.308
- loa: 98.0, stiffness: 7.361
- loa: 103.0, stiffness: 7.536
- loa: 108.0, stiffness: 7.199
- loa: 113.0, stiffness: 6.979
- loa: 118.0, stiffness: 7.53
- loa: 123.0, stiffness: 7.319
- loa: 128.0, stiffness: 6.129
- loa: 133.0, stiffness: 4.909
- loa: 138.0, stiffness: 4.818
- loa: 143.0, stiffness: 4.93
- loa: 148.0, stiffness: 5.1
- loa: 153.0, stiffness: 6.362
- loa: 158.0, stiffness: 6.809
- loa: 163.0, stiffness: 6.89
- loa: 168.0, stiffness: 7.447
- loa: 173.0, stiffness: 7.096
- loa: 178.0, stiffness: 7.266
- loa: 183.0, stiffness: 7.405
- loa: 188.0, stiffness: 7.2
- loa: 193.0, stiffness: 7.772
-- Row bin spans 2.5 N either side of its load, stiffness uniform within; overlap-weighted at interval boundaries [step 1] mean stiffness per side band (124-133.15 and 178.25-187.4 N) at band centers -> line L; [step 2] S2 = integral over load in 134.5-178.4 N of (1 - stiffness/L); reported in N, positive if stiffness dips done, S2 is 3.13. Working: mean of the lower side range 5.97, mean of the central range 6.22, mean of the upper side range 7.33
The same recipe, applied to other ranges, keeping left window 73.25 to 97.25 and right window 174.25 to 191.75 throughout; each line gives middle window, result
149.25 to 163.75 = 1.7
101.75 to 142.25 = 5.6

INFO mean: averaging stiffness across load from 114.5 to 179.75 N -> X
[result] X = 6.35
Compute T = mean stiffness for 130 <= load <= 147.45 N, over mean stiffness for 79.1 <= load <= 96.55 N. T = 0.66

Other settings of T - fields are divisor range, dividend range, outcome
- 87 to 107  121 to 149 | 0.75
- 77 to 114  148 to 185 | 0.93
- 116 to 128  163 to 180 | 1.01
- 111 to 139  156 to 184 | 1.13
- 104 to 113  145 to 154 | 0.78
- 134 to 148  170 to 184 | 1.47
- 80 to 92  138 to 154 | 0.71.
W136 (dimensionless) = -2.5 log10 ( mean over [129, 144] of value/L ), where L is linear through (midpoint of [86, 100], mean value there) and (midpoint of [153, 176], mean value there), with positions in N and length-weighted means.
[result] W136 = 0.38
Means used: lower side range 7.35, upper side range 6.99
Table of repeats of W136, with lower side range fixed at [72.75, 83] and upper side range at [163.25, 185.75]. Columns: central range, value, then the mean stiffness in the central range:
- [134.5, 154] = 0.39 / 5.2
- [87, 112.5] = 0.06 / 7.33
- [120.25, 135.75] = 0.23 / 6.12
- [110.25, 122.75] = 0.05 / 7.26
